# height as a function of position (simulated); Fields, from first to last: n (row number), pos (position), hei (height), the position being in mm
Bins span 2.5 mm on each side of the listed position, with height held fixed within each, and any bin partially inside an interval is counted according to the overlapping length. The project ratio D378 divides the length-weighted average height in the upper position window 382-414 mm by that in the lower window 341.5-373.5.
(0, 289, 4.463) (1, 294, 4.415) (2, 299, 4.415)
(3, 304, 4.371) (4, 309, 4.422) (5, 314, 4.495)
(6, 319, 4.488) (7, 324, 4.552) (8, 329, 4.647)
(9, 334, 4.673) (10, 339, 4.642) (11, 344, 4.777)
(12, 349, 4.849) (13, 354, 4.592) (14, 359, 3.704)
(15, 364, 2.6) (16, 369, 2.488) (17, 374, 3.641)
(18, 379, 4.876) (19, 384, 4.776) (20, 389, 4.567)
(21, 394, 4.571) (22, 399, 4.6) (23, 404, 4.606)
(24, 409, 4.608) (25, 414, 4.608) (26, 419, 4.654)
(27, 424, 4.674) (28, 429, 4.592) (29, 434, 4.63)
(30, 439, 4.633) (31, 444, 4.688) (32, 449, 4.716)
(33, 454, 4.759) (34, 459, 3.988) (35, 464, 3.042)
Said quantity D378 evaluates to 1.2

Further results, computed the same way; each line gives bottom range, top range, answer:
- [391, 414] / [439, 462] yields 0.98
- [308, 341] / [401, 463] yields 1.00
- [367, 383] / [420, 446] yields 1.22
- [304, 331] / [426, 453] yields 1.03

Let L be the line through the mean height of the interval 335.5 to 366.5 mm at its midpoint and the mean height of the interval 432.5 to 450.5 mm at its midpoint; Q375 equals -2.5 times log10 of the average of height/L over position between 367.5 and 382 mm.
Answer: 0.146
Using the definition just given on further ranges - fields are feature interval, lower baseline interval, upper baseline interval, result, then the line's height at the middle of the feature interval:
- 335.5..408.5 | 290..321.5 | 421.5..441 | 0.07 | 4.54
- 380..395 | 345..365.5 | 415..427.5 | -0.08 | 4.35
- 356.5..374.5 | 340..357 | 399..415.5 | 0.46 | 4.67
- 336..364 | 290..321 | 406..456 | 0.04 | 4.51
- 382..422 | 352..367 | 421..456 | -0.12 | 4.16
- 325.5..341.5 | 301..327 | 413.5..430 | -0.04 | 4.5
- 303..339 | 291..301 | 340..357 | 0.00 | 4.55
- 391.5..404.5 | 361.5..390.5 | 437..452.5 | -0.13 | 4.08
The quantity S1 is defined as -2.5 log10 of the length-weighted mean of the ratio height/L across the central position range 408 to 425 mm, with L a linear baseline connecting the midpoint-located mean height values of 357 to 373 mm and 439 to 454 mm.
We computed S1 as -0.14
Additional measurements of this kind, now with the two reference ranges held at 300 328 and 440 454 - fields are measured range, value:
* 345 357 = -0.03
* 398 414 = 0.01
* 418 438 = 0.01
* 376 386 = -0.04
